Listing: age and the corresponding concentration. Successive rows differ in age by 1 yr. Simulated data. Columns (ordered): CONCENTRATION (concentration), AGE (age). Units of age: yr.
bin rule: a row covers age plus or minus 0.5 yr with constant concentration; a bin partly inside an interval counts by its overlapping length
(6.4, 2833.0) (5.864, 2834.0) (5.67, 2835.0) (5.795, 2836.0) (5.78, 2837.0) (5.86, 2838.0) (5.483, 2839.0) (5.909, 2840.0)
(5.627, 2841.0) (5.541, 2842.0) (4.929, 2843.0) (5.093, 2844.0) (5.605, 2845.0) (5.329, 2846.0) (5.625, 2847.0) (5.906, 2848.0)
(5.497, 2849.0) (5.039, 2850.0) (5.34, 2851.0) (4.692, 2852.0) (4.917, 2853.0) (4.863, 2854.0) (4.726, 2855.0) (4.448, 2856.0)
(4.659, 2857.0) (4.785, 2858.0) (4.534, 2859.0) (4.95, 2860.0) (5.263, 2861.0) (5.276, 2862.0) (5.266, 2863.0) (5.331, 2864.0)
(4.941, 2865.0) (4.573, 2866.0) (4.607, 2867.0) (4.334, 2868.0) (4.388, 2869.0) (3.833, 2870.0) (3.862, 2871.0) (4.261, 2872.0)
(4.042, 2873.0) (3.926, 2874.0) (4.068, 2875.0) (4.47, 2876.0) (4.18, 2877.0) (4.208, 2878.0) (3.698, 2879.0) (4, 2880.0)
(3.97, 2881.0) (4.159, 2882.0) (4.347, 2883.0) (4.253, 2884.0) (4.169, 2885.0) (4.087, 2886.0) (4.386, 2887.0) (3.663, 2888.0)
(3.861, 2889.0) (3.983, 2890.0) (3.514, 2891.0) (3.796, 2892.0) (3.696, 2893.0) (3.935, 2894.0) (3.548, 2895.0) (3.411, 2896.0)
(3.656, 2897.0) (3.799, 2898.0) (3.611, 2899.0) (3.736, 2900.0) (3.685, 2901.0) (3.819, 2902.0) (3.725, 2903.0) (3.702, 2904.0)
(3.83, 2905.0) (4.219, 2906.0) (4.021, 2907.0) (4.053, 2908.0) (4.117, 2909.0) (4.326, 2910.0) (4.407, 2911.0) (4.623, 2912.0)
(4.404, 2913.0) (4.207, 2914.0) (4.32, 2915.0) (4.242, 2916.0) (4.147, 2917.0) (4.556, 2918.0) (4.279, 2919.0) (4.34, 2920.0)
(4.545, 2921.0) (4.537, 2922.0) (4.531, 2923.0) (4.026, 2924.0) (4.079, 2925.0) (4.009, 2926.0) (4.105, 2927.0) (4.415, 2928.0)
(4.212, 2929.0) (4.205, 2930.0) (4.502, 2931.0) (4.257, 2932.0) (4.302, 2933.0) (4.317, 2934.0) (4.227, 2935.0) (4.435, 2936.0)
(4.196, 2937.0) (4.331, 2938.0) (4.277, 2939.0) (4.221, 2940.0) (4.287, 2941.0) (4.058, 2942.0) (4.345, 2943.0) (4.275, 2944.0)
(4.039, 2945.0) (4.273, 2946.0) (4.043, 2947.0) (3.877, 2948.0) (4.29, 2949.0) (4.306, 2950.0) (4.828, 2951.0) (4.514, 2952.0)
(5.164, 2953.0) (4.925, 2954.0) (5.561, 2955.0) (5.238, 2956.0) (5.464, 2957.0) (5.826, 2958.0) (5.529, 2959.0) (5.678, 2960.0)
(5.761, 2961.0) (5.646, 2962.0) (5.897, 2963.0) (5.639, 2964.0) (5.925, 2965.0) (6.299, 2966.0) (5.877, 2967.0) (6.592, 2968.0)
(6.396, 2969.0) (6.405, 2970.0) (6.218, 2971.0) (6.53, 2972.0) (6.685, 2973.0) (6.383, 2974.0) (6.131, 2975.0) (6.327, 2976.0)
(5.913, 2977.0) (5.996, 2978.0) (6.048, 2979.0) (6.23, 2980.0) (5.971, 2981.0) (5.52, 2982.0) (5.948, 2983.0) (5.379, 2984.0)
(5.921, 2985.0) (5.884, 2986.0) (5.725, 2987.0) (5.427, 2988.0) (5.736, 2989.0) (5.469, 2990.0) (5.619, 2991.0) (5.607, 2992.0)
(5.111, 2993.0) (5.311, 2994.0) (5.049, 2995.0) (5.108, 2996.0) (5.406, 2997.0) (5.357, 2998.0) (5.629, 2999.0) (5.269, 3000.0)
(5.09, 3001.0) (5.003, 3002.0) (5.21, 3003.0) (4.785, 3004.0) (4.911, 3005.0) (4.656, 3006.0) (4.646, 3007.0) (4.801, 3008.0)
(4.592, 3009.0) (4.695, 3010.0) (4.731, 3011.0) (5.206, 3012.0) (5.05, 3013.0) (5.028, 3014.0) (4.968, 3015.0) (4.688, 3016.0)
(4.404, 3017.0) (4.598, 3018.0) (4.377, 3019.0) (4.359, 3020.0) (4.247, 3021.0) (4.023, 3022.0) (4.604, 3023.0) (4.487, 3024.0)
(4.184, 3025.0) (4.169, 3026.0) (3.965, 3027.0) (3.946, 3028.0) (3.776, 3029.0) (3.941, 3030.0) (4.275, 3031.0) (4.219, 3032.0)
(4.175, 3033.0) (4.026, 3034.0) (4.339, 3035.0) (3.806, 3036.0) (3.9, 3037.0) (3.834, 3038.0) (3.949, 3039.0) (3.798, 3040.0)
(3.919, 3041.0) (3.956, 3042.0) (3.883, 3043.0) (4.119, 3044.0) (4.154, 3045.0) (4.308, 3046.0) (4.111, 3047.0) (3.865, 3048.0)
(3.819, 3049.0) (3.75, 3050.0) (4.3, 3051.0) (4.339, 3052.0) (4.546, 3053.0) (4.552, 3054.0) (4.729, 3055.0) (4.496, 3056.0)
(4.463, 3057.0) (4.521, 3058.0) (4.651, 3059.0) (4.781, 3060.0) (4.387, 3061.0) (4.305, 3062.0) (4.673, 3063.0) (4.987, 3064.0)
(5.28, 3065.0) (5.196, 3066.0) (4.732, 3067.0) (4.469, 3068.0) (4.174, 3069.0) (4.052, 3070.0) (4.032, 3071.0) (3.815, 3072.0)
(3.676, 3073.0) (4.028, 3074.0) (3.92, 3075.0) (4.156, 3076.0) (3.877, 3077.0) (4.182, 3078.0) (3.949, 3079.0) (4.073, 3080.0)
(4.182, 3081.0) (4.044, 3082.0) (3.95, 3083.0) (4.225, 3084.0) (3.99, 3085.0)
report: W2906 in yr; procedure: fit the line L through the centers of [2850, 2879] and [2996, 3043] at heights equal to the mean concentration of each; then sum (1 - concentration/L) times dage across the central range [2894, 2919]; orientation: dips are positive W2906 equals 3.0 yr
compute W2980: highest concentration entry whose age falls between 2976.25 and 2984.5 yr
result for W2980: 6.23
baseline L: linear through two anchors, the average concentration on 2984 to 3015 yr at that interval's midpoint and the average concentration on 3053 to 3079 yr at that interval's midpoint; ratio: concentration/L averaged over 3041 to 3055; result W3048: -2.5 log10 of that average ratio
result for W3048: 0.12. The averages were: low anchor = 5.2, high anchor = 4.4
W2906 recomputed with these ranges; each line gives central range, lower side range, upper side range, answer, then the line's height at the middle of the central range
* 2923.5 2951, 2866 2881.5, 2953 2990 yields 5.4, 5.28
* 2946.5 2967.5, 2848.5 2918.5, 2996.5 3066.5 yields -4.2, 4.37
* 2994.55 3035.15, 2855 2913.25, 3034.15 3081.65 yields -4.0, 4.22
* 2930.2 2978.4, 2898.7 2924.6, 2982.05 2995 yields -1.9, 4.94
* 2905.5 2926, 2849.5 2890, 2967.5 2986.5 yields 3.5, 5.17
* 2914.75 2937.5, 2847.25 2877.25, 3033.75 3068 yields 1.4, 4.58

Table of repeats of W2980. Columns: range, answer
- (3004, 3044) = 5.206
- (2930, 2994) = 6.685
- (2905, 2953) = 5.164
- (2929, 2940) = 4.502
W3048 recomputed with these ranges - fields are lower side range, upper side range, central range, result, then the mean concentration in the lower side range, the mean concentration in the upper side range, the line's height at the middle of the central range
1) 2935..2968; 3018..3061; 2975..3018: -0.169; 4.92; 4.19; 4.55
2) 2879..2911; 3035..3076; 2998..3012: -0.192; 3.91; 4.26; 4.15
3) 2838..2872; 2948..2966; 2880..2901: 0.299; 5.01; 5.29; 5.11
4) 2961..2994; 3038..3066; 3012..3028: 0.124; 5.94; 4.33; 5.02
